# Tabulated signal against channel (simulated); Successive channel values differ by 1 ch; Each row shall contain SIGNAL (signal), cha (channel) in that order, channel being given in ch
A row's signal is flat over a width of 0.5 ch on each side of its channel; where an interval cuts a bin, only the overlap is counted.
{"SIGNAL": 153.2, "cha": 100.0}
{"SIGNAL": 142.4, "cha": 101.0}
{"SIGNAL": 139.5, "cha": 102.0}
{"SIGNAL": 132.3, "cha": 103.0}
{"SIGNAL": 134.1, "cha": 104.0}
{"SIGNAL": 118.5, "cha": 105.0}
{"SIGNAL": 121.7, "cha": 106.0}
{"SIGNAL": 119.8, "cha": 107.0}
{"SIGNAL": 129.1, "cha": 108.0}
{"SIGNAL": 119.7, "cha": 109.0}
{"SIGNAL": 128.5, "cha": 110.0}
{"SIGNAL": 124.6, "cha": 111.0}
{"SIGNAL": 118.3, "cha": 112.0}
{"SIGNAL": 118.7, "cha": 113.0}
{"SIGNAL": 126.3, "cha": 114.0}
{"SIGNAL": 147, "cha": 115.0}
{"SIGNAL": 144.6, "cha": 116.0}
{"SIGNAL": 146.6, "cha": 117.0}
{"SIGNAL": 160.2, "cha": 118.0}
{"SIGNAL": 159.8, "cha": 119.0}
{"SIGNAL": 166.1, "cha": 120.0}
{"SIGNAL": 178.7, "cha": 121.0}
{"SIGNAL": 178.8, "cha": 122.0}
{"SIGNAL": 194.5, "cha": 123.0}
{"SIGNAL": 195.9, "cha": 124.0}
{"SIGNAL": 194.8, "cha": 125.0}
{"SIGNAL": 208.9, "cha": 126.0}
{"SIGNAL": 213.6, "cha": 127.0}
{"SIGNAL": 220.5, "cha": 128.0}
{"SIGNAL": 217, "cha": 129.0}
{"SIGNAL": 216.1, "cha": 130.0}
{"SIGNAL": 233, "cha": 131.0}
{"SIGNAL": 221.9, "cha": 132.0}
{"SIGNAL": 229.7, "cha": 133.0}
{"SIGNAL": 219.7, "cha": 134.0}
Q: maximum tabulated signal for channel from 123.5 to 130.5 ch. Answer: 220.5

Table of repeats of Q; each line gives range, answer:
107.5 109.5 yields 129.1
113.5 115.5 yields 147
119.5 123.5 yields 194.5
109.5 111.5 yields 128.5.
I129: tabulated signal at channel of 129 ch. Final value 217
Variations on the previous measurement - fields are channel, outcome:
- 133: 229.7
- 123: 194.5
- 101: 142.4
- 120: 166.1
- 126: 208.9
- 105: 118.5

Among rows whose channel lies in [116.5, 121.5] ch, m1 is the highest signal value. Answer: 178.7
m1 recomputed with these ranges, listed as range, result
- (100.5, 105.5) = 142.4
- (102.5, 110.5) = 134.1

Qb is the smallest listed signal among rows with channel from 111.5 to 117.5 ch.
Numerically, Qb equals 118.3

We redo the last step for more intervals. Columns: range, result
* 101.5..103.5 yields 132.3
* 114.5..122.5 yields 144.6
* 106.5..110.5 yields 119.7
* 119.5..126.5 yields 166.1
